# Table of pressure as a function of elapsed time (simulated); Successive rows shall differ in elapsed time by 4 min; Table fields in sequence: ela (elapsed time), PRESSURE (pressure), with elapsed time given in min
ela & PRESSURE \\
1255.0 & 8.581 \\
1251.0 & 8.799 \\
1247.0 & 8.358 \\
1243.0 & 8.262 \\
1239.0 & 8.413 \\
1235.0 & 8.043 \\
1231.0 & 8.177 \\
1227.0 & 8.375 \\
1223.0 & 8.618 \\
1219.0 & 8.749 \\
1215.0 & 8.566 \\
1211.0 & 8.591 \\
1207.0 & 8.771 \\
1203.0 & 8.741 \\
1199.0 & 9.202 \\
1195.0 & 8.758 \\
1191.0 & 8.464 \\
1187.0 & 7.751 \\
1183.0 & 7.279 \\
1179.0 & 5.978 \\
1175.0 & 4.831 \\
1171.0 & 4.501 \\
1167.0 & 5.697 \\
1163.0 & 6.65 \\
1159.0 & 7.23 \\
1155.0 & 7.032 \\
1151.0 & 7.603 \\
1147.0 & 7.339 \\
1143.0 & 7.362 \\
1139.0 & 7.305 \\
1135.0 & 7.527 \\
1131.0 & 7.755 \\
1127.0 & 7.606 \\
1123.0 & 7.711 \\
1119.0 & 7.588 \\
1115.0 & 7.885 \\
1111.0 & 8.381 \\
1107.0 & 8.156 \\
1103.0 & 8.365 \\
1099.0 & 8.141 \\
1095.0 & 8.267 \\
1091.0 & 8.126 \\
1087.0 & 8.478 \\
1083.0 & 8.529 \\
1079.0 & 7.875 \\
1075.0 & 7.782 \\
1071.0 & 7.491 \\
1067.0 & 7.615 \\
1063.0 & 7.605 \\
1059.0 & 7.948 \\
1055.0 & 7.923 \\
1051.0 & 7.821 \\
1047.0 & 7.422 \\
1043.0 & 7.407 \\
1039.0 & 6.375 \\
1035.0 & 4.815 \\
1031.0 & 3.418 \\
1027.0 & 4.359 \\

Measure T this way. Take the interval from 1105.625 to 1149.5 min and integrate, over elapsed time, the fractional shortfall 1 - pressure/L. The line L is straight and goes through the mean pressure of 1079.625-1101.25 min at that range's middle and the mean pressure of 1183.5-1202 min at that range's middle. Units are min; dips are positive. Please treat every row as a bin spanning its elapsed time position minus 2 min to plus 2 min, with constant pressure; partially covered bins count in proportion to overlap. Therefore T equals 3.5 min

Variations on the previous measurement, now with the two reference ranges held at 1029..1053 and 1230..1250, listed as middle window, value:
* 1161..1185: 5.6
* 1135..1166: 0.7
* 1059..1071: -2.2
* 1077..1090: -3.2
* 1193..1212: -2.2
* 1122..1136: -1.0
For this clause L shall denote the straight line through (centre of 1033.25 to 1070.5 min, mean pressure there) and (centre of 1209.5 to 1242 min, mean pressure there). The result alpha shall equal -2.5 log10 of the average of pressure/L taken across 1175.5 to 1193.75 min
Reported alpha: 0.13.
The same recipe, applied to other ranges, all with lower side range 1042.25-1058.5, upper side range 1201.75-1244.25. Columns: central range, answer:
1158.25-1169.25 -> 0.27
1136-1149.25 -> 0.11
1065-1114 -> -0.03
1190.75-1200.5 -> -0.06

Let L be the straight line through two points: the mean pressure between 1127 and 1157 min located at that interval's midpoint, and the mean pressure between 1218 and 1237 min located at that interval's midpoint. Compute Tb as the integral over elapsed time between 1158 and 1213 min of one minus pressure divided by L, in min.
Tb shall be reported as 4.3 min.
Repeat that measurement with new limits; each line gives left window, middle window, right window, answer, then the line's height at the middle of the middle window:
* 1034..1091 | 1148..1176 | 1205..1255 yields 6.20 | 8.11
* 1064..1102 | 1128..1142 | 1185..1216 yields 1.29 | 8.29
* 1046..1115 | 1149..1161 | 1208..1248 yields 1.35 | 8.22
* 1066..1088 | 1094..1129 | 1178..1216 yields 0.16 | 8.04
